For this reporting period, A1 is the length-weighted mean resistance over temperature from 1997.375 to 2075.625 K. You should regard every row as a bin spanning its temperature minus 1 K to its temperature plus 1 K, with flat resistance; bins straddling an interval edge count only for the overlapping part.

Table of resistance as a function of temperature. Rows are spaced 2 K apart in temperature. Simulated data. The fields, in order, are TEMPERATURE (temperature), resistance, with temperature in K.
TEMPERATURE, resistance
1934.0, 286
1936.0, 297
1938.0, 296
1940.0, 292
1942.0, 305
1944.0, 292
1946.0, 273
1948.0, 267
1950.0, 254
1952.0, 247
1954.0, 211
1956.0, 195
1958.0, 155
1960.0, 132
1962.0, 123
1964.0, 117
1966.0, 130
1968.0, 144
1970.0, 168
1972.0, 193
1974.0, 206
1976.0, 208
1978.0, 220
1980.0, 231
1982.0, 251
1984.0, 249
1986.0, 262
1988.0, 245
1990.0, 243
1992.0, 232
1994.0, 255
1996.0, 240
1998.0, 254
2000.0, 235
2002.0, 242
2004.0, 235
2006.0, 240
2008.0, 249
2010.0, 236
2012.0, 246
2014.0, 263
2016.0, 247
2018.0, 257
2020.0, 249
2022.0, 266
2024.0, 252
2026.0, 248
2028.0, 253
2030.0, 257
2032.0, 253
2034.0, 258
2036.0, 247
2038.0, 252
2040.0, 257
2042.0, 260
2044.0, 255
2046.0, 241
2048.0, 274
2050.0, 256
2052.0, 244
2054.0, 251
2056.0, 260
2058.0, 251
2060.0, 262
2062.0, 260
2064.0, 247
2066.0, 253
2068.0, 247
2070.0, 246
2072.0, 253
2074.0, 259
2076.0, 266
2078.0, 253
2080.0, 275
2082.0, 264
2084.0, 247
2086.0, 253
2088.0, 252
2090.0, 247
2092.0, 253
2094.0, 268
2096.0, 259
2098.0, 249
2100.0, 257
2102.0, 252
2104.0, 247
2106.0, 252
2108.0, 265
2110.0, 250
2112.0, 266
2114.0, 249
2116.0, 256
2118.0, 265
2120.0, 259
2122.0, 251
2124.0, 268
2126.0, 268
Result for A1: 252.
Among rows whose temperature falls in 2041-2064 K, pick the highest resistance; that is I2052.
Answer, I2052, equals 274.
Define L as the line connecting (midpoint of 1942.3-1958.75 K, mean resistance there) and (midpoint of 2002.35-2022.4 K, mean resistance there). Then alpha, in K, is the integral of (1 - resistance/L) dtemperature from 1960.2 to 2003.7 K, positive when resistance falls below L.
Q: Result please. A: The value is 6.06 K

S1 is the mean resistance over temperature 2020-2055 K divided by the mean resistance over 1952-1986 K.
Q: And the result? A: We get 1.4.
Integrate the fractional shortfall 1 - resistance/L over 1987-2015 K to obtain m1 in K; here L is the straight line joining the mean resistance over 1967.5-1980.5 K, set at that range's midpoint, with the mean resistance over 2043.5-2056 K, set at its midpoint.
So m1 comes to -3.51 K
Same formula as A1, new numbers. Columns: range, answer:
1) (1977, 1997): 243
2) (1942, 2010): 220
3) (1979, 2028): 247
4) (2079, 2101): 257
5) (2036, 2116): 255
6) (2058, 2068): 254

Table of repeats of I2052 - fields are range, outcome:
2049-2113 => 275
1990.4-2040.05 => 266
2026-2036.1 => 258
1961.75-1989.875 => 262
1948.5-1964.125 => 254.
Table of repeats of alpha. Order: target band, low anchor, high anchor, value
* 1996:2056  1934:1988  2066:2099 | -2.78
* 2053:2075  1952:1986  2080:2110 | -1.39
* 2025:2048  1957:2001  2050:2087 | -1.64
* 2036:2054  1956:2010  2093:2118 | -1.60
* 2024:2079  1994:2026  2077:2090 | -0.32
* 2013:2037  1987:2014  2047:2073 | -0.63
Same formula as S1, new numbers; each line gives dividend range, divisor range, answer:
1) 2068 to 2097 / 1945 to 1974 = 1.37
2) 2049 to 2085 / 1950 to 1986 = 1.34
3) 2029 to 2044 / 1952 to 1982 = 1.43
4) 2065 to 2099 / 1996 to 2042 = 1.02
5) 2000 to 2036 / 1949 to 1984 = 1.32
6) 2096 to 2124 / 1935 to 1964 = 1.09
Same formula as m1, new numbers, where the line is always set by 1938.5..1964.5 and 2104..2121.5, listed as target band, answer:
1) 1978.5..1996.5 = -1.1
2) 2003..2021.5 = -0.9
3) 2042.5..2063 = -0.9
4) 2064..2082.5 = -0.6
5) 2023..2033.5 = -0.6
